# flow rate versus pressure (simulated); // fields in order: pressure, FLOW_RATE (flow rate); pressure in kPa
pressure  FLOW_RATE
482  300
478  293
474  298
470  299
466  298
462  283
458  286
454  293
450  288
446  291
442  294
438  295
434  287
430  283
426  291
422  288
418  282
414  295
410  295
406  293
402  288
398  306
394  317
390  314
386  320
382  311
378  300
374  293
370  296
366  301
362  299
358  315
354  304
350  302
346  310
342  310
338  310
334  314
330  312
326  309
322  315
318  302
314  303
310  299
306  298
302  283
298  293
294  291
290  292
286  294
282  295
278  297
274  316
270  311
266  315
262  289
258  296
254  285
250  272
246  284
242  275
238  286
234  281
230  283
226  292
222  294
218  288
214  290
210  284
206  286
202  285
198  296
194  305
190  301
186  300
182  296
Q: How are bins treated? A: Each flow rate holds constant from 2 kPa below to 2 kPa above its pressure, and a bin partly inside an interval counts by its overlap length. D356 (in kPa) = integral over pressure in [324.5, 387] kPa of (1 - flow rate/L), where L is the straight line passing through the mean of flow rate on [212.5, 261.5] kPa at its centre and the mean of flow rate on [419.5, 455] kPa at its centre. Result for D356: -4.0 kPa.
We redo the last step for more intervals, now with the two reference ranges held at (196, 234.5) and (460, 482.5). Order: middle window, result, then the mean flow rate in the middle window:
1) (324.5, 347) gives -1.51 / 311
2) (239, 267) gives 0.21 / 287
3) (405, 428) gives 0.22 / 291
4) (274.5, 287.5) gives -0.35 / 298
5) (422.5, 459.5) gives 0.54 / 290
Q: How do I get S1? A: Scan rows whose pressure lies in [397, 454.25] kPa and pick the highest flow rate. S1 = 306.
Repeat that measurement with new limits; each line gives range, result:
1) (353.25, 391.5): 320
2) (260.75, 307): 316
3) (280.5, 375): 315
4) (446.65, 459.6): 293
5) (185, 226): 305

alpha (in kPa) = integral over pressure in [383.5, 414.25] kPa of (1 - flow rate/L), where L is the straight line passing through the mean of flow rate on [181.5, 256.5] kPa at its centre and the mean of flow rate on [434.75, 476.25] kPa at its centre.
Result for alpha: -1.34 kPa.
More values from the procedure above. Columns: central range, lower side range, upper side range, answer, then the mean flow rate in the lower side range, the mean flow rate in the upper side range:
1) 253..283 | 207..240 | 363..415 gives -1.0 kPa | 287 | 302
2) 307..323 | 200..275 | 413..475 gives -0.8 kPa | 290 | 290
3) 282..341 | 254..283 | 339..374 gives 0.4 kPa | 302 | 304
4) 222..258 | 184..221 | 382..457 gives 1.2 kPa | 293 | 296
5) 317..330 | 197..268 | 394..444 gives -0.9 kPa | 288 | 292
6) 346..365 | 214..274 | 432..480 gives -0.9 kPa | 290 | 292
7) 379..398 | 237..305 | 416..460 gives -1.5 kPa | 293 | 289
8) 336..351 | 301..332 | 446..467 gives -0.4 kPa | 303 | 289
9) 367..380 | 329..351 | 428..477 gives 0.3 kPa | 310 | 291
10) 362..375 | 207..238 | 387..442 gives -0.2 kPa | 287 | 295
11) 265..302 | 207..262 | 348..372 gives -0.9 kPa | 286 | 303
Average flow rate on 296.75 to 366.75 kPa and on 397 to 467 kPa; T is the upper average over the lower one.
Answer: 0.95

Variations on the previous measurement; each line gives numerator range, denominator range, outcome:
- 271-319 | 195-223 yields 1.03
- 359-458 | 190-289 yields 1.02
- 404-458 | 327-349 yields 0.93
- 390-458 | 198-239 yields 1.02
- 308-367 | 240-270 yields 1.06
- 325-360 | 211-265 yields 1.08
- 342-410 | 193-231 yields 1.05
